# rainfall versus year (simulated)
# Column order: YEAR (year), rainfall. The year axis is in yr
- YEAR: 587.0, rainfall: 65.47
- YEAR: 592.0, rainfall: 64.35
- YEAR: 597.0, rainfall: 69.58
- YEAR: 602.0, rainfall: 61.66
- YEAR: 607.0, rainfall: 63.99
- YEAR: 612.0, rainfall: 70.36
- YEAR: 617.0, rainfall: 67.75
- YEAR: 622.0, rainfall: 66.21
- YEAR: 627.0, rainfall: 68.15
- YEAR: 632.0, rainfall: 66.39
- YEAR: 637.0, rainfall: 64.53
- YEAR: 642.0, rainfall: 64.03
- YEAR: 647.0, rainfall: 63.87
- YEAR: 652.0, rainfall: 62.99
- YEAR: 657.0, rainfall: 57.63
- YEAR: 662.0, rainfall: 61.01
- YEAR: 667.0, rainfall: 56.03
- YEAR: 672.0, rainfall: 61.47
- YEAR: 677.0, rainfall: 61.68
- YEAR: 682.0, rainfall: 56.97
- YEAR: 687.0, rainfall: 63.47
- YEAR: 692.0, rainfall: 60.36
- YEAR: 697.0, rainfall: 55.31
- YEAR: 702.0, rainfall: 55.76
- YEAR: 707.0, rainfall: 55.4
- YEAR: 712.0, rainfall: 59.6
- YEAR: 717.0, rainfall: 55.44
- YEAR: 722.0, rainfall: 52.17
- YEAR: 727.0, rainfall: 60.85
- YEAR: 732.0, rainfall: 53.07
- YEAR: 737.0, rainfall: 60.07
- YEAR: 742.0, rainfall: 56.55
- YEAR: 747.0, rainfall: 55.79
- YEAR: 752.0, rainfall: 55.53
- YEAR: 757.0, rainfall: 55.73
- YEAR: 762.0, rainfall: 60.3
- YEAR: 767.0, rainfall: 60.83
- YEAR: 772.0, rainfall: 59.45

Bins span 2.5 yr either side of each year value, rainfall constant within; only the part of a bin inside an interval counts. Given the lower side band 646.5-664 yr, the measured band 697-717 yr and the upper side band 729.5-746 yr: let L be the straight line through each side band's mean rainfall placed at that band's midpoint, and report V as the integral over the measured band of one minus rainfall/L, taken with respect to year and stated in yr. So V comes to 0.6 yr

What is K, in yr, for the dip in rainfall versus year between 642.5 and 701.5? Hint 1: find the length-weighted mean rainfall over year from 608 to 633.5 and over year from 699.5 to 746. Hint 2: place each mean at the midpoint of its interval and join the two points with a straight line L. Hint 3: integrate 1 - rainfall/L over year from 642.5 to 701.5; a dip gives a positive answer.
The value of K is 1.9 yr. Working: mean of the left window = 67.6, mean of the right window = 56.5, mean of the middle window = 60.1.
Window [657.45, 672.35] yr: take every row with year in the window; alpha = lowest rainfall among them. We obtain 56.03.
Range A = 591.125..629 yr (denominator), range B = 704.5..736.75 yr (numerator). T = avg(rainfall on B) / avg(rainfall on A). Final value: 0.8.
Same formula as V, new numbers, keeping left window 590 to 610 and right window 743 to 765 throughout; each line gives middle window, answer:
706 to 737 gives 1.2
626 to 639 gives -0.6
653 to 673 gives 0.8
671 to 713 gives 1.0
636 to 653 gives -0.3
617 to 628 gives -0.6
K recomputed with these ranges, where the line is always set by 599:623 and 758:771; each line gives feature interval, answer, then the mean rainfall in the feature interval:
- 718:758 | 3.11 yr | 56.2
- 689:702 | 1.04 yr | 57.7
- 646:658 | 0.51 yr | 61.7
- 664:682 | 1.18 yr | 59.4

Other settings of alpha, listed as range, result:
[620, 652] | 62.99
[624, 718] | 55.31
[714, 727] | 52.17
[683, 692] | 60.36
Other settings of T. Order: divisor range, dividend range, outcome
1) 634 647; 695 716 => 0.88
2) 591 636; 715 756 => 0.84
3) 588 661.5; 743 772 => 0.89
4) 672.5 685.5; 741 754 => 0.93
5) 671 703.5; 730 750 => 0.95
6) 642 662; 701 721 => 0.91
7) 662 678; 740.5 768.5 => 0.96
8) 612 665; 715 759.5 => 0.87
